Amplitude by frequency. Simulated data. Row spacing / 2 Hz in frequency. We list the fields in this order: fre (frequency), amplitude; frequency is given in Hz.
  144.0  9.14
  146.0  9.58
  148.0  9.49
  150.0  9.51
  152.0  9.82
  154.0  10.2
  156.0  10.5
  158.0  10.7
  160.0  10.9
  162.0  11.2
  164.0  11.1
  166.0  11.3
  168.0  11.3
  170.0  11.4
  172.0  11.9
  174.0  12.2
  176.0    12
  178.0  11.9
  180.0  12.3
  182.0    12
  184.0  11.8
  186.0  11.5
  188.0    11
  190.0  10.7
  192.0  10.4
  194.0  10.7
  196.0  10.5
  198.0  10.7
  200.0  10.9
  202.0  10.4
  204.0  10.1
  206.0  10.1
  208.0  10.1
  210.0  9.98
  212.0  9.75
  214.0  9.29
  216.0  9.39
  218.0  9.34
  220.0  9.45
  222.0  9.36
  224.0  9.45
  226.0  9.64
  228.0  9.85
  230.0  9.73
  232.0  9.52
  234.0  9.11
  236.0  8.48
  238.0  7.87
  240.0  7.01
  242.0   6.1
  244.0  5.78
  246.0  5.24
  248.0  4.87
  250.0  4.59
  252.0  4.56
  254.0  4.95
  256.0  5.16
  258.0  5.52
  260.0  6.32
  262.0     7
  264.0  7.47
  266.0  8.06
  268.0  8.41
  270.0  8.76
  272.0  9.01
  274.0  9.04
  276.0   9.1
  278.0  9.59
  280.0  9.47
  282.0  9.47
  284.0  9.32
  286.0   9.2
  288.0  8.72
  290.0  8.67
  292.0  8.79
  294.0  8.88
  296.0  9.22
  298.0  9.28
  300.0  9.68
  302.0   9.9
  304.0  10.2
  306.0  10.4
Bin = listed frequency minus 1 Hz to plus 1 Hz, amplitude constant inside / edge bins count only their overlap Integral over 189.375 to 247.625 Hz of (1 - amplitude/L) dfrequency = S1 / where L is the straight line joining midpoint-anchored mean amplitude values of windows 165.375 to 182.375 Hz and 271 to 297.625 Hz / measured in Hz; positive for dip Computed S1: 8.4 Hz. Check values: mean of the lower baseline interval 11.8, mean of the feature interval 9.22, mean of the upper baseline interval 9.12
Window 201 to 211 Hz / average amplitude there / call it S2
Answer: 10.1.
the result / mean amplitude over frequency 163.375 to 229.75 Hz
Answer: 10.6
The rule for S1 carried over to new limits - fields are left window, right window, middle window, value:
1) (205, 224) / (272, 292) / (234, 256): 7.87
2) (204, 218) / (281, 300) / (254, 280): 4.31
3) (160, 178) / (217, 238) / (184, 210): -0.34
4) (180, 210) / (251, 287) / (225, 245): 1.96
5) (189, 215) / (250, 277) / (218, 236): -0.95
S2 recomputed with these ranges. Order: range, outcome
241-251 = 5.32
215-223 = 9.38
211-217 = 9.48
